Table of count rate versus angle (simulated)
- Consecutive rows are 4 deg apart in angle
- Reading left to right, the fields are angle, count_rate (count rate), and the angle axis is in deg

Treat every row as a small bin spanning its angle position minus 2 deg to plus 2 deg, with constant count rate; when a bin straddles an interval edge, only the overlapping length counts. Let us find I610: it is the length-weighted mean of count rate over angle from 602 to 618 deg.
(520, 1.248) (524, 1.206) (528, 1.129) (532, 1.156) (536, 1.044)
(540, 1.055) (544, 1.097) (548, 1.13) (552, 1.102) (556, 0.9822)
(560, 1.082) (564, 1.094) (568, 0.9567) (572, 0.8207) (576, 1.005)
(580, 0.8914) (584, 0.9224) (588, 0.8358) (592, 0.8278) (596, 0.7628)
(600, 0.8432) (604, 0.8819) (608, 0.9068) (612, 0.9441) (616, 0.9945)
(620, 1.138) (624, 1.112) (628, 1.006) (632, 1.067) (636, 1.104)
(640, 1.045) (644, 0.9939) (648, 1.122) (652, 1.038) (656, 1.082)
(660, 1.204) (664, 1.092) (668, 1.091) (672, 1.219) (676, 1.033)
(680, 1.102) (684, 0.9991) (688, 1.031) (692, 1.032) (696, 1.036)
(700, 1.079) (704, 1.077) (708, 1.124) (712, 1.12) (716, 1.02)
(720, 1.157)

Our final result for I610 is 0.932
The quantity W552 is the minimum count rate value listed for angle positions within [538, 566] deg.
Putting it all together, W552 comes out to 0.9822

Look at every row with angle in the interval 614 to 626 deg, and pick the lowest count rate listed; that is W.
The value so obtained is 0.9945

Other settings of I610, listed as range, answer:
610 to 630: 1.04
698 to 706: 1.08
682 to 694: 1.02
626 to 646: 1.04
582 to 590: 0.879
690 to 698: 1.03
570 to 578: 0.913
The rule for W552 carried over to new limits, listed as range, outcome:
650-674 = 1.038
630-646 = 0.9939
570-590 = 0.8207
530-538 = 1.044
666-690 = 0.9991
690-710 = 1.032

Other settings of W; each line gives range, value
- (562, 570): 0.9567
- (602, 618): 0.8819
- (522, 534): 1.129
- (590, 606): 0.7628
